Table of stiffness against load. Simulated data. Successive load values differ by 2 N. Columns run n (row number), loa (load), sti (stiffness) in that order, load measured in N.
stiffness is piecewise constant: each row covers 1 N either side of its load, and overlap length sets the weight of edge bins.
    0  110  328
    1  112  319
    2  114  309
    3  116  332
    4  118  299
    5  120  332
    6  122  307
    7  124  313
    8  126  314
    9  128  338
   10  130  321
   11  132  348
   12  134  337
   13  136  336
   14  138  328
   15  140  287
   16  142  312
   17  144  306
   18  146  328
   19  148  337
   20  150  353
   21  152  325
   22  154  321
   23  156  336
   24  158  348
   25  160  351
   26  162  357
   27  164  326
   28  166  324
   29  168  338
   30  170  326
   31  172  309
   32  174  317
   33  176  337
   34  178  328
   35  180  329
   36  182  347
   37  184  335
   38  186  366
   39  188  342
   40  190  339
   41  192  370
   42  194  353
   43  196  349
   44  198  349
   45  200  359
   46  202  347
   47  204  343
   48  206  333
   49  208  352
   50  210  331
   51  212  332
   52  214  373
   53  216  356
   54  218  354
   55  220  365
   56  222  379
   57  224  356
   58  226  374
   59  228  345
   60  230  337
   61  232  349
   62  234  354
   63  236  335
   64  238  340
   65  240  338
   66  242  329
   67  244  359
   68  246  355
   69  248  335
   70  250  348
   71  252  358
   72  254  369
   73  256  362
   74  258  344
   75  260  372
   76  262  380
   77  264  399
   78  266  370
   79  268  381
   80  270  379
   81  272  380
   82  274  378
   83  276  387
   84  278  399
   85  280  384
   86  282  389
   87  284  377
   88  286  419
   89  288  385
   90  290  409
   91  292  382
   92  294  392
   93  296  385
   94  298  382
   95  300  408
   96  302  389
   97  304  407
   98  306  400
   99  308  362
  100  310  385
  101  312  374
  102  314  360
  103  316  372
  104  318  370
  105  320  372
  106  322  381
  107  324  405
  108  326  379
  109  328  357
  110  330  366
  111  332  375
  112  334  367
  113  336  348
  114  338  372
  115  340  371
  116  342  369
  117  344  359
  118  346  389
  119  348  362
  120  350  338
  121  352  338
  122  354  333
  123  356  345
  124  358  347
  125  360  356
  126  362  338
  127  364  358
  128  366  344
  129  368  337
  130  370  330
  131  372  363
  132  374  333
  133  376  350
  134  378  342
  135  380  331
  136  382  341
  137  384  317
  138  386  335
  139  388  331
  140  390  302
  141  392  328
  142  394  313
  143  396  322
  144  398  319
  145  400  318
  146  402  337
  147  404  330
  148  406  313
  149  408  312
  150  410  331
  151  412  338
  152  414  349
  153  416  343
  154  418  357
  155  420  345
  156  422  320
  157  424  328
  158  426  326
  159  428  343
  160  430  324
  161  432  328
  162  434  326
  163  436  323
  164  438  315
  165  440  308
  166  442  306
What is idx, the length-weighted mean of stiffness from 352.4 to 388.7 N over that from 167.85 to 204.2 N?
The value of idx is 1.0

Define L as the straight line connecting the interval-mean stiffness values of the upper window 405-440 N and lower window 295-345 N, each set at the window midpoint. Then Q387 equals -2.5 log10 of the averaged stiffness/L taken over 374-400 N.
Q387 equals 0.06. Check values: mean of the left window 377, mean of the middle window 327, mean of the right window 330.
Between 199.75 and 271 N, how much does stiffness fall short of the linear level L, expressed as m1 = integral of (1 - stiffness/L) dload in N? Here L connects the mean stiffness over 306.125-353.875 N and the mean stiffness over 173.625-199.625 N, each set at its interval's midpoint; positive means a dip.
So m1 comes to -0.59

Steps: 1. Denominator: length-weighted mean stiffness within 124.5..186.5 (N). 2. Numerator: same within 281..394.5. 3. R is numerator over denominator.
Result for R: 1.1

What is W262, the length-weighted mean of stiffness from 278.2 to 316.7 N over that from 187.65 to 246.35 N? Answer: 1.1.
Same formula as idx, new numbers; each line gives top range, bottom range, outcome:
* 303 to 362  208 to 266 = 1.03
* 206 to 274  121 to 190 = 1.08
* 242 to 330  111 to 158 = 1.17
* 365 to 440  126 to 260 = 0.97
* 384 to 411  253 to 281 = 0.85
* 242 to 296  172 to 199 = 1.10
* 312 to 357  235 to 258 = 1.05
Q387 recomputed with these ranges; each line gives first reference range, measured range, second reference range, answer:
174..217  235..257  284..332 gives 0.05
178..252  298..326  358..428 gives -0.13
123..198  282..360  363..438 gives -0.13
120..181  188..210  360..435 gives -0.06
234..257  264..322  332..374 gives -0.10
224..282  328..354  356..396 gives -0.05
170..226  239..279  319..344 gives -0.02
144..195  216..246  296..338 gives 0.01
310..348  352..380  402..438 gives 0.04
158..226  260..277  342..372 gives -0.10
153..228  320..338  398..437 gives -0.11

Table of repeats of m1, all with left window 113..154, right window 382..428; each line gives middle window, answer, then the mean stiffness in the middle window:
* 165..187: -0.57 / 332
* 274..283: -1.72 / 388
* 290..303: -2.58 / 391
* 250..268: -2.39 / 369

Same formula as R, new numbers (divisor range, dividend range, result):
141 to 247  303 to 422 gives 1.02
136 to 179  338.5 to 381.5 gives 1.06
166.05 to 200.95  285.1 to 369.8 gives 1.09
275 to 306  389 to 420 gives 0.83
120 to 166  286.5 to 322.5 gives 1.17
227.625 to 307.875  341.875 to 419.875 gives 0.91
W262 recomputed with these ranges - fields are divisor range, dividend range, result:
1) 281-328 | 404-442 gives 0.85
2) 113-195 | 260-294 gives 1.17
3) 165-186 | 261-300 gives 1.17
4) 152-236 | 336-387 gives 1.01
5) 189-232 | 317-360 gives 1.03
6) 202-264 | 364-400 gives 0.94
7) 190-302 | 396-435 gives 0.91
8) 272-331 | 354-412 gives 0.87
